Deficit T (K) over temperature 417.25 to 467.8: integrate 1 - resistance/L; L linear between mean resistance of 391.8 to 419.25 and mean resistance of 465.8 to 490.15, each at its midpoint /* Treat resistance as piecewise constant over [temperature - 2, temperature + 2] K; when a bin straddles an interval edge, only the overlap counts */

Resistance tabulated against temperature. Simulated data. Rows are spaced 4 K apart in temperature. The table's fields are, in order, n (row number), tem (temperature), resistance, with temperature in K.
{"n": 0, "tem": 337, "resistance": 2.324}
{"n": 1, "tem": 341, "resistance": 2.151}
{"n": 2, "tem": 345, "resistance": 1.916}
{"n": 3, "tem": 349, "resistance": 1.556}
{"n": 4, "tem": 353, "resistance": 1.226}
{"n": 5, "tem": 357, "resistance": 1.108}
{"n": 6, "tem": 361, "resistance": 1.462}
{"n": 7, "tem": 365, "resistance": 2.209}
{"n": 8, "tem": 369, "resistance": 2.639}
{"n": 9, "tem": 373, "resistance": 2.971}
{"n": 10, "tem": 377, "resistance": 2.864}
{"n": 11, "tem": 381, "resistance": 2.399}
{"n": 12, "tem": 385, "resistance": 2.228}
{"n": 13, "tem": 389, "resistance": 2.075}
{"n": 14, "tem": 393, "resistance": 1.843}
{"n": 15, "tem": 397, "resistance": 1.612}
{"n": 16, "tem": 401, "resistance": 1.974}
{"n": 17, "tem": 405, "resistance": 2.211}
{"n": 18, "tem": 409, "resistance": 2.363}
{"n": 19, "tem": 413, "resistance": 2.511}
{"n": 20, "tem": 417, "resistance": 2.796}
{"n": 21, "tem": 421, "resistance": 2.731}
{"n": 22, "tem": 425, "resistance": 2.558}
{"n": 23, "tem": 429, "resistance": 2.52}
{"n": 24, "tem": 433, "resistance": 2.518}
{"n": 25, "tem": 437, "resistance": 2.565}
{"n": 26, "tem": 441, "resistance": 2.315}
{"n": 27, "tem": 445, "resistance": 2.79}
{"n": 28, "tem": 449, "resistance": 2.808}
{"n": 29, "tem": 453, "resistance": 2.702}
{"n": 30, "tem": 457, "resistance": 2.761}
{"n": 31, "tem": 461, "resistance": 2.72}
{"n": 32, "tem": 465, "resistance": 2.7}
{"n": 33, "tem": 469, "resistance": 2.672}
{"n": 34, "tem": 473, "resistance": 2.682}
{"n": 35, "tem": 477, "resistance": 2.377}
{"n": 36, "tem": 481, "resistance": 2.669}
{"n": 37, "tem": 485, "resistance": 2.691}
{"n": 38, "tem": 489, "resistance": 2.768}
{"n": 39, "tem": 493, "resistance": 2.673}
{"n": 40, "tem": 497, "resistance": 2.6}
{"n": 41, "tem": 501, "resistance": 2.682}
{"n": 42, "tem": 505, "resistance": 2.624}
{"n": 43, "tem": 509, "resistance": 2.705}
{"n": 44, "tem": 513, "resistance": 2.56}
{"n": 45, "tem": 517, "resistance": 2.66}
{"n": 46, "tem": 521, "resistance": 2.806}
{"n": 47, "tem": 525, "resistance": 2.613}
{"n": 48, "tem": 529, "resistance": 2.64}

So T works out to -4.6 K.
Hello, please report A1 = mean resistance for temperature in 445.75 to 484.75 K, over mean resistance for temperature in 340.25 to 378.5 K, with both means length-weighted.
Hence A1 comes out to 1.3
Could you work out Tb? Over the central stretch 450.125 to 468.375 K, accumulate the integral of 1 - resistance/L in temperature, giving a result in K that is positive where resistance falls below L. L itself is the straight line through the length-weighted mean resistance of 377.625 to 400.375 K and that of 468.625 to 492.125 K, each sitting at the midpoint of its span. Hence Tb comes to -1.5 K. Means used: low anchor 2.08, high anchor 2.64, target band 2.72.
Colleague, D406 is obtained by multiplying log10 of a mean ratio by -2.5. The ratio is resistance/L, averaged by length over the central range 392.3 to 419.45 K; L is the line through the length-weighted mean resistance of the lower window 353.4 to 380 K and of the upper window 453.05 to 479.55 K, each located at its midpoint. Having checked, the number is 0.070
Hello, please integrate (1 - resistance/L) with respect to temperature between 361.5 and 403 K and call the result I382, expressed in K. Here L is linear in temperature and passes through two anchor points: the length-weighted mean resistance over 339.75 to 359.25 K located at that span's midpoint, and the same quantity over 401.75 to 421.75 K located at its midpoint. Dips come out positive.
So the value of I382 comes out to -4.9 K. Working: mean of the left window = 1.57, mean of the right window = 2.48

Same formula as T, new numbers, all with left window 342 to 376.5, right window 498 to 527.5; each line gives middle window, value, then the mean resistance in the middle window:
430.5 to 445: -1.3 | 2.51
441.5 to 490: -4.9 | 2.68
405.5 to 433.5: -4.2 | 2.55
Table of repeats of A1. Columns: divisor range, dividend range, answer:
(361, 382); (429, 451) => 1.03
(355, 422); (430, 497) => 1.19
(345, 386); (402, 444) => 1.22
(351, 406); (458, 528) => 1.29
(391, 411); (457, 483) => 1.32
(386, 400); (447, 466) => 1.46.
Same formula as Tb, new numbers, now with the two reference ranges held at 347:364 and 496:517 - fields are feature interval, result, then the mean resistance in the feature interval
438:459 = -4.97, 2.67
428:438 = -2.48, 2.53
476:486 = -0.66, 2.59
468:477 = -0.97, 2.61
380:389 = -3.44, 2.25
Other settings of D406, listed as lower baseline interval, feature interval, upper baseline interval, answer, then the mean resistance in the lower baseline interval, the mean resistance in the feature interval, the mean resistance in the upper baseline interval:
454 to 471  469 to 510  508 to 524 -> 0.019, 2.71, 2.65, 2.68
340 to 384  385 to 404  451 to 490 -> 0.158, 2.05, 1.93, 2.67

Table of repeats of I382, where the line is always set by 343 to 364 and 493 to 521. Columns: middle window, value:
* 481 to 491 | -0.90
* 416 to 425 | -3.23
